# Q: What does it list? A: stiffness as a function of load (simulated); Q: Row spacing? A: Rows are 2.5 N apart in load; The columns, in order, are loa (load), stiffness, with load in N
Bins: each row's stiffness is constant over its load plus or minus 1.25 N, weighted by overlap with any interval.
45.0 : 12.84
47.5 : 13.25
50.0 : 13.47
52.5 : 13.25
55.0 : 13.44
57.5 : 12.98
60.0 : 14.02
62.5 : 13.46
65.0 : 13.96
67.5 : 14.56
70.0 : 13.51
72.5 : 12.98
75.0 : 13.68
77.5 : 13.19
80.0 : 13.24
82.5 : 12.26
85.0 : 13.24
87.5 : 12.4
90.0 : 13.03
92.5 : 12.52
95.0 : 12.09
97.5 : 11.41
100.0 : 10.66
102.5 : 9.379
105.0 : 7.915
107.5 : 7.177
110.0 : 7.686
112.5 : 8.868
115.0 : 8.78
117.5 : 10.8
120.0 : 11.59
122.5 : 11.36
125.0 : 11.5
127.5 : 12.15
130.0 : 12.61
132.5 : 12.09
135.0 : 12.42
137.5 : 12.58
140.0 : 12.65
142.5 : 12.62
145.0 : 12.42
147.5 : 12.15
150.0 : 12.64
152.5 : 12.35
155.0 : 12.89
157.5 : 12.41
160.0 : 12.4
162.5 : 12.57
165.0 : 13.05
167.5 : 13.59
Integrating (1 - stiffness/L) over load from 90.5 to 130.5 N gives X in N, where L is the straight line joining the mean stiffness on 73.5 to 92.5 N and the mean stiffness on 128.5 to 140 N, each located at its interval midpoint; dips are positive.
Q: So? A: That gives 7.2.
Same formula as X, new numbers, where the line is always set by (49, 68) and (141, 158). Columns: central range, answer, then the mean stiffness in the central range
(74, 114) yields 6.2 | 11.1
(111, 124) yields 2.7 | 10.3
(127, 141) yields 0.3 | 12.4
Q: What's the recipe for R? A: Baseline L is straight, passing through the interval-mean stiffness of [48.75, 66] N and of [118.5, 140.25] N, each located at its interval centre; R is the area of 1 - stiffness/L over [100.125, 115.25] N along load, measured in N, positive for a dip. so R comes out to 4.9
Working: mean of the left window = 13.5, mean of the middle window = 8.44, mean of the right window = 12.1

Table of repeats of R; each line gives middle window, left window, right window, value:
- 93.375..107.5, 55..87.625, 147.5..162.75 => 3.2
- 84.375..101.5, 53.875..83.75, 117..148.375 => 1.1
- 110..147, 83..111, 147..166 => 0.8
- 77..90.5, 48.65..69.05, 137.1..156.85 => 0.5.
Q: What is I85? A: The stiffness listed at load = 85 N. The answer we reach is 13.24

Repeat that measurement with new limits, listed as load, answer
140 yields 12.65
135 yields 12.42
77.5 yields 13.19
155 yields 12.89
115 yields 8.78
